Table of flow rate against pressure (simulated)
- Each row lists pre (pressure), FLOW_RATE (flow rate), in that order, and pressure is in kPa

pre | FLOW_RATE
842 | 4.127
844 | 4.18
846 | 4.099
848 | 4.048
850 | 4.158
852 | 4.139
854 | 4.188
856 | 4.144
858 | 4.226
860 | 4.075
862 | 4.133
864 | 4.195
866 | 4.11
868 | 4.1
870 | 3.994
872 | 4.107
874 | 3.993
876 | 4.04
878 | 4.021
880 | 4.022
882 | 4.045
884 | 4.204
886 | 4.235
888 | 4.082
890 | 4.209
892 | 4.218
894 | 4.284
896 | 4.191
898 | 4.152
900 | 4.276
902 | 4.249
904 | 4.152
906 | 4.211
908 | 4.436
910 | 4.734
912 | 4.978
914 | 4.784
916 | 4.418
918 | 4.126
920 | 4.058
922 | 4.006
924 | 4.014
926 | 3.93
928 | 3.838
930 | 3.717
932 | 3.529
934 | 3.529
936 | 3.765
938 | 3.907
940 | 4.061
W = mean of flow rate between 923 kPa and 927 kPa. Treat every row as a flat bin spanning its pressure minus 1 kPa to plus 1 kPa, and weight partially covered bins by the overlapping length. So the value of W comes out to 3.97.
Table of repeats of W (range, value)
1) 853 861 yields 4.16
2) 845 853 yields 4.11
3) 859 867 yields 4.13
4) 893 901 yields 4.23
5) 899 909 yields 4.26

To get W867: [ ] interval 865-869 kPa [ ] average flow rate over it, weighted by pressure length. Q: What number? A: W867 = 4.11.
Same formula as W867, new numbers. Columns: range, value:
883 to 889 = 4.17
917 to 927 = 4.03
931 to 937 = 3.61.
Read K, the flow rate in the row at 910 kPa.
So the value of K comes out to 4.734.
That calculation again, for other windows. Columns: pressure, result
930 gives 3.717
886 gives 4.235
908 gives 4.436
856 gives 4.144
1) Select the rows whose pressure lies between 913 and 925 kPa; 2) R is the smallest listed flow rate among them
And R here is 4.006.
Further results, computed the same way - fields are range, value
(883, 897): 4.082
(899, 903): 4.249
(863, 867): 4.11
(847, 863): 4.048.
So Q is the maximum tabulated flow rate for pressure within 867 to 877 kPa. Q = 4.107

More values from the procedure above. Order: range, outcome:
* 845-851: 4.158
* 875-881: 4.04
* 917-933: 4.126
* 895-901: 4.276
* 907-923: 4.978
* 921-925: 4.014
